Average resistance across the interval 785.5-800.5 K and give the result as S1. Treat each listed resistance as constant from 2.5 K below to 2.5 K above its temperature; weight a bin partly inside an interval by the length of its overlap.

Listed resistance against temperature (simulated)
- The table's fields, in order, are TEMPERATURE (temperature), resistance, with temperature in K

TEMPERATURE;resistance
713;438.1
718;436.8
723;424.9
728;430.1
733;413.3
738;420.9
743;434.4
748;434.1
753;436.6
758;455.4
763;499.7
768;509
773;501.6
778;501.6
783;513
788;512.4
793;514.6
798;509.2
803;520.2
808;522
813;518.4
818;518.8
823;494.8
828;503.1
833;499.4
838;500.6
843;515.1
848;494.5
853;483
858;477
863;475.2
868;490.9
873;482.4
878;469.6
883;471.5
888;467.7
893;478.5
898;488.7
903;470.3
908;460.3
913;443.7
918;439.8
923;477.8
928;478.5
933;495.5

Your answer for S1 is 512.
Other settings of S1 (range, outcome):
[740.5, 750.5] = 434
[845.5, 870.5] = 484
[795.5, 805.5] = 515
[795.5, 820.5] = 518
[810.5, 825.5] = 511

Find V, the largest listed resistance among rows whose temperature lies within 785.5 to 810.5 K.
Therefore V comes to 522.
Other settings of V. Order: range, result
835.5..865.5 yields 515.1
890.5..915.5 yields 488.7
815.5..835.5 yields 518.8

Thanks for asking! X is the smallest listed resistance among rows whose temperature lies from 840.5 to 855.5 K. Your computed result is 483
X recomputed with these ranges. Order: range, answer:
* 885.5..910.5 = 460.3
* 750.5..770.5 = 436.6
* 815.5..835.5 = 494.8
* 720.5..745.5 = 413.3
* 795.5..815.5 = 509.2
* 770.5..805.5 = 501.6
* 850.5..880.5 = 469.6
